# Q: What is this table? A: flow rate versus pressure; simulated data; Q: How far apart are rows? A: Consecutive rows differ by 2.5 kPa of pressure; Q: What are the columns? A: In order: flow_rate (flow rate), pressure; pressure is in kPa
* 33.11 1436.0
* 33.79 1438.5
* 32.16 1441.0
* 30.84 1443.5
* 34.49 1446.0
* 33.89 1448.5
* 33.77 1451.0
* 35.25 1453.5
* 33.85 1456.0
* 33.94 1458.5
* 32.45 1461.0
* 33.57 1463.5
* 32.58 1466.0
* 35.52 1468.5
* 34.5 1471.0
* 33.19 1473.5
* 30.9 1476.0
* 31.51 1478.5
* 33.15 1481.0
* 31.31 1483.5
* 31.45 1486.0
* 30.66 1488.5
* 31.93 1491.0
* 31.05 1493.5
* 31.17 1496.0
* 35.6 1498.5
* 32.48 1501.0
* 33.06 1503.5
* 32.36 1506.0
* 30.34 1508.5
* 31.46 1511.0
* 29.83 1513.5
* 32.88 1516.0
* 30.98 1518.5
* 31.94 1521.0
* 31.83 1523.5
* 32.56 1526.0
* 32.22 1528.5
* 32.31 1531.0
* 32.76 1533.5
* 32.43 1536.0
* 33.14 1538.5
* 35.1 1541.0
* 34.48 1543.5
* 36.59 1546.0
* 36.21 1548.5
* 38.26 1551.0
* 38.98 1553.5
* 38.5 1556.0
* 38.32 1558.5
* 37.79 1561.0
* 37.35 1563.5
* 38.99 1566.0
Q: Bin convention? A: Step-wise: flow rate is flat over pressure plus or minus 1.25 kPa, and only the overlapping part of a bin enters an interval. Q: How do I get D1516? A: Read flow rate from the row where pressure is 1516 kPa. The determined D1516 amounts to 32.88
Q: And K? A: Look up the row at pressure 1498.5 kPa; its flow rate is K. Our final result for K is 35.6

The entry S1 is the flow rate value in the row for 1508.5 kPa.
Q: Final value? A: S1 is 30.34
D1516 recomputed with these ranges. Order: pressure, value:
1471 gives 34.5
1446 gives 34.49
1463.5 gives 33.57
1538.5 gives 33.14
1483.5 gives 31.31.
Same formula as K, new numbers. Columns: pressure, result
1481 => 33.15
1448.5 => 33.89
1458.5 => 33.94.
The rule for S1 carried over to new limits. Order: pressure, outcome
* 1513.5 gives 29.83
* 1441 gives 32.16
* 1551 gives 38.26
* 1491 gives 31.93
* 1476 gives 30.9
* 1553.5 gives 38.98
